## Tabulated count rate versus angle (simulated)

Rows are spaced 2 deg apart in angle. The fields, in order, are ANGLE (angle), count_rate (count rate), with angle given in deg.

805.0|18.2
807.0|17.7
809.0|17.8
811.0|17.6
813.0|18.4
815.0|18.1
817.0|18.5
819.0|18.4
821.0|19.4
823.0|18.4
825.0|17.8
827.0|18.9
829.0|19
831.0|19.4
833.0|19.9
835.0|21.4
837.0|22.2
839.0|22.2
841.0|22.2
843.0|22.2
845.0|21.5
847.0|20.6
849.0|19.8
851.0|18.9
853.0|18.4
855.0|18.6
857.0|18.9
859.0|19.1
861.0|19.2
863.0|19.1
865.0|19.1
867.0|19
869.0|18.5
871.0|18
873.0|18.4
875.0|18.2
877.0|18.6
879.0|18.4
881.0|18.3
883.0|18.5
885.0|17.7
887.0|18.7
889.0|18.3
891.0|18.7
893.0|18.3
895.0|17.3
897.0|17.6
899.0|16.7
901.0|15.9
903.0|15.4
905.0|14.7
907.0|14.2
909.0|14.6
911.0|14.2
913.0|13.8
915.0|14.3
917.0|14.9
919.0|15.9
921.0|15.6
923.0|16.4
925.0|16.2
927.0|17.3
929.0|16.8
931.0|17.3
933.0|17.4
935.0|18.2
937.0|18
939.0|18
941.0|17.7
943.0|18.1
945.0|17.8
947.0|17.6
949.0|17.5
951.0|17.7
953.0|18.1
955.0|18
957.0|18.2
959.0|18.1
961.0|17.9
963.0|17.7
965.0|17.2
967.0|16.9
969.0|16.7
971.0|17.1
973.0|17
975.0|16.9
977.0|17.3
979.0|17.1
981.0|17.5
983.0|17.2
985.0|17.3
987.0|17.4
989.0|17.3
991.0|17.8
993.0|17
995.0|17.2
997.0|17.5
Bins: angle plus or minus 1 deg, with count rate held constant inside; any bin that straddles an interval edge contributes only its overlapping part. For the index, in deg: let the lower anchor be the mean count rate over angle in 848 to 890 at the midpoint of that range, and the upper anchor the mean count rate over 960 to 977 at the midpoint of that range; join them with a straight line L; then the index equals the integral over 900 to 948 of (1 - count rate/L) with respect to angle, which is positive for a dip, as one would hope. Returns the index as 4.2 deg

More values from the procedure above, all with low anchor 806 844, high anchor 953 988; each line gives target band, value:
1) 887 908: 1.9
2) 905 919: 2.9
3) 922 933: 0.7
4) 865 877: 0.2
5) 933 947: -0.1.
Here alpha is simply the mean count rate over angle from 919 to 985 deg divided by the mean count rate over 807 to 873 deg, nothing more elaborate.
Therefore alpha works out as 0.9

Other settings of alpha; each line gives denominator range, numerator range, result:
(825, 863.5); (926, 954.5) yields 0.88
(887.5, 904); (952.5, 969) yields 1.02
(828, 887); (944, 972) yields 0.90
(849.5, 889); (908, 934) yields 0.85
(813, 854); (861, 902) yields 0.92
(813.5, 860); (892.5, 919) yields 0.79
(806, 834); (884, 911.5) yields 0.90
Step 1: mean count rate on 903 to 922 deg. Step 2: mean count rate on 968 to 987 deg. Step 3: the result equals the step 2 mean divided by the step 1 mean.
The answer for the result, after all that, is 1.16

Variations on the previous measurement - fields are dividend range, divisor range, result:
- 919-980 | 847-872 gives 0.92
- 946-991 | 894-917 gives 1.14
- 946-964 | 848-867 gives 0.94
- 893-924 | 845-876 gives 0.82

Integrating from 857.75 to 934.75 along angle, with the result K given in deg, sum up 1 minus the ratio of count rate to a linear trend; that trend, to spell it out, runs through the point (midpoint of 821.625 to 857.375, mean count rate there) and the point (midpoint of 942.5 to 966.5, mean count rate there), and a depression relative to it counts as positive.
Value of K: 7.36 deg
